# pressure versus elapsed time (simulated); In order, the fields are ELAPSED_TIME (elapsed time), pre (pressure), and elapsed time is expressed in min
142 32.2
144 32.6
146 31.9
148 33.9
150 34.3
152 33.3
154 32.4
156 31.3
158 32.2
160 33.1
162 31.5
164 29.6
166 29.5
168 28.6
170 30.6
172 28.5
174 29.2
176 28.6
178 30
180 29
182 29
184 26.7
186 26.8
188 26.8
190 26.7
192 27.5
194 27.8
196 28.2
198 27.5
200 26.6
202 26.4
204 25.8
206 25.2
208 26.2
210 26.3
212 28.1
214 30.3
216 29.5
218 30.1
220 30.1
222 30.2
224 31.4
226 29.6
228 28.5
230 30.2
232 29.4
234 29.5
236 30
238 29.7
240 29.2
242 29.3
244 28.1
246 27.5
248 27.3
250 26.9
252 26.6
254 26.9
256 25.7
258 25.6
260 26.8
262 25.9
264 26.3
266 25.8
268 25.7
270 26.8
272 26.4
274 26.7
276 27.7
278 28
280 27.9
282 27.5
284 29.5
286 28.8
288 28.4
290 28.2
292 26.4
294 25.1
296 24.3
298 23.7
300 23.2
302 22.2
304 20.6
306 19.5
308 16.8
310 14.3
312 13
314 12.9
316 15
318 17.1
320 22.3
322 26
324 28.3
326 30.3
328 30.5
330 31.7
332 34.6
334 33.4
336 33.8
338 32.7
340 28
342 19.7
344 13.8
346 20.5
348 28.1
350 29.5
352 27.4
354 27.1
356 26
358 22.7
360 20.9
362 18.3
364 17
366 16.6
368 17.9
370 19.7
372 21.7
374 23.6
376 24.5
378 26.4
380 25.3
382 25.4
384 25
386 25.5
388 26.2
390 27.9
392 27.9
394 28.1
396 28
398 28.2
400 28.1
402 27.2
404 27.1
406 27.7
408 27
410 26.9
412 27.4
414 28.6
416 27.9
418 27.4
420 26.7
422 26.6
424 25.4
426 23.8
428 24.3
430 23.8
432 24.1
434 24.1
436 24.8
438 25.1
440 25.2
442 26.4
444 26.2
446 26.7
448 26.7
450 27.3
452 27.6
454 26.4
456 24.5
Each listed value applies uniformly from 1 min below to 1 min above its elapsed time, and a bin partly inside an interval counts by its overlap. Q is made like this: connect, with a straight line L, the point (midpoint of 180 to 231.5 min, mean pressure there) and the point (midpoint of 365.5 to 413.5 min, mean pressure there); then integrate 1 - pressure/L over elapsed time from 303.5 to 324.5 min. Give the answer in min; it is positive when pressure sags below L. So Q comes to 6.4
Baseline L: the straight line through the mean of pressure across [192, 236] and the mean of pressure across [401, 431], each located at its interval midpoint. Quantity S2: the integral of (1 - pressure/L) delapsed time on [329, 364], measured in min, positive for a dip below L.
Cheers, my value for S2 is 1.41 min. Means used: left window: 28.4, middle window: 26.1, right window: 26.5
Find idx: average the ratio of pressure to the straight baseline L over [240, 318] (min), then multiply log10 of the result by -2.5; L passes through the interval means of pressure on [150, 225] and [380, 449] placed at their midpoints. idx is 0.139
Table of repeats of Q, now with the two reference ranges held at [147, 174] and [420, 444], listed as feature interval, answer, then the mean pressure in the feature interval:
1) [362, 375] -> 3.5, 19.3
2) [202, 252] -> 2.0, 28.6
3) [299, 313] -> 4.7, 18.5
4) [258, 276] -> 1.6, 26.3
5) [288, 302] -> 1.5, 25.2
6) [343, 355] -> 1.1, 24.4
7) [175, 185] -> 0.7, 28.7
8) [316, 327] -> 1.5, 23.9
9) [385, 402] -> -1.0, 27.5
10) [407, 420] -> -1.0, 27.5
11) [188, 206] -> 2.1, 26.9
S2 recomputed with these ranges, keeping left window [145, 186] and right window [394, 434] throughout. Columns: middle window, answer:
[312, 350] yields 3.6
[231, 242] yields 0.0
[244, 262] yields 1.5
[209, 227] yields 0.1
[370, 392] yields 1.7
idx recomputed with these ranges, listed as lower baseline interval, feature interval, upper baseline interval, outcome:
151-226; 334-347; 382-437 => 0.08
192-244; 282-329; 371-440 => 0.19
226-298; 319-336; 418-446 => -0.13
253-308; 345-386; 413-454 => 0.12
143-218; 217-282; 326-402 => 0.00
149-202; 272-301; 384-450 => 0.05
